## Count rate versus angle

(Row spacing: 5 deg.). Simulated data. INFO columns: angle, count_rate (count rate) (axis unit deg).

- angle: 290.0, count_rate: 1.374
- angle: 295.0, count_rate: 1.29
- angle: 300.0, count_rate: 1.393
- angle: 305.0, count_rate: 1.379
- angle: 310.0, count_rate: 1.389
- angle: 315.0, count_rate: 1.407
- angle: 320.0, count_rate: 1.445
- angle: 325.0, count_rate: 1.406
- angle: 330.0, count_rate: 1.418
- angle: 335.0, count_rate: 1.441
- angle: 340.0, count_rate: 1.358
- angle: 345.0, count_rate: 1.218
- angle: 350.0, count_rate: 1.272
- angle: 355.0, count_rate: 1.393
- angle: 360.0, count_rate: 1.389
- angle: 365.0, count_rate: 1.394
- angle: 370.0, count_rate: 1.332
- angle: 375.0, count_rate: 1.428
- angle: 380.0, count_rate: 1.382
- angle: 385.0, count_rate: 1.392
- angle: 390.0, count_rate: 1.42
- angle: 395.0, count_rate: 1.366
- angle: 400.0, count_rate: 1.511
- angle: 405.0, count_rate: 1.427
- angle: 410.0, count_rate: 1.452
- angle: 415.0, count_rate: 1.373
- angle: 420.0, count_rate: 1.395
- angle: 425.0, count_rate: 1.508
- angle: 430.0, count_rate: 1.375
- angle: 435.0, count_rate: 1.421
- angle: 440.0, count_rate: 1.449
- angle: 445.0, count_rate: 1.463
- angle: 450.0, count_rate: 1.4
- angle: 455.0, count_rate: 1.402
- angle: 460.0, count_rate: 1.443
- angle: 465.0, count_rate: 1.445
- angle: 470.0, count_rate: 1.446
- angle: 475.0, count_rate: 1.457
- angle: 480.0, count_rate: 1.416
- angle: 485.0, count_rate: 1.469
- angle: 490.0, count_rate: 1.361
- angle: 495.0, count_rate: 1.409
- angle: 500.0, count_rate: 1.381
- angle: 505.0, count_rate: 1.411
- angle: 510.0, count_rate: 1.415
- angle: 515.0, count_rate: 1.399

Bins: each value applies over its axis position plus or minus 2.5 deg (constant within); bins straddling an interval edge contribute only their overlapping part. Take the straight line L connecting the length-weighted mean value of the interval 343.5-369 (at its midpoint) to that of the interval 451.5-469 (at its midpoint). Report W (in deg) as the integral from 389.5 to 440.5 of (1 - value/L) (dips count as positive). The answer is -1.4 deg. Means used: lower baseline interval 1.34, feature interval 1.43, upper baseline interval 1.43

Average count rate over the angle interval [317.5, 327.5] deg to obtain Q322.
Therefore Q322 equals 1.43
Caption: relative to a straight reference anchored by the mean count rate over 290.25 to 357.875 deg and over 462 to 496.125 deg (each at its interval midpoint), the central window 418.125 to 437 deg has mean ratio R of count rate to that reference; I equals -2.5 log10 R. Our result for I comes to -0.01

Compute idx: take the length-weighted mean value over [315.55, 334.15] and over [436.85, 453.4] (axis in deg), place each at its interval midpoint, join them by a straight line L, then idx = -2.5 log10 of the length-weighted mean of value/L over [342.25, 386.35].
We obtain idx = 0.06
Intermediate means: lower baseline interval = 1.42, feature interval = 1.35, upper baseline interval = 1.43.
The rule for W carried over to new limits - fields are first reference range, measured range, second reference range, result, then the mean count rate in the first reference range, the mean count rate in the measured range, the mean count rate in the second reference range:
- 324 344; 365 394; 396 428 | 0.61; 1.39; 1.39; 1.44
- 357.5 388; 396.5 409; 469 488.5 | -0.50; 1.39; 1.46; 1.44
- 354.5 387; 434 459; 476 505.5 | -0.48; 1.39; 1.43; 1.41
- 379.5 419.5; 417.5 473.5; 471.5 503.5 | -0.63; 1.42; 1.43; 1.42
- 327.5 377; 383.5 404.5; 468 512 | -0.67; 1.36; 1.42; 1.42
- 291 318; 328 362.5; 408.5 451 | 0.89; 1.37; 1.35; 1.43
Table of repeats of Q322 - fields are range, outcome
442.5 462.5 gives 1.43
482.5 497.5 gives 1.41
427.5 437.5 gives 1.4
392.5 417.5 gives 1.43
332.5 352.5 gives 1.32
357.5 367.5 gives 1.39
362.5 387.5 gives 1.39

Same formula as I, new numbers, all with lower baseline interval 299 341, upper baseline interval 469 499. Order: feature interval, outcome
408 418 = 0.00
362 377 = 0.02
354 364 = 0.01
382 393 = 0.01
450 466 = 0.00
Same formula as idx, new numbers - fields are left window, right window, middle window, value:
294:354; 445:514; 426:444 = -0.02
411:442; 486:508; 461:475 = -0.03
